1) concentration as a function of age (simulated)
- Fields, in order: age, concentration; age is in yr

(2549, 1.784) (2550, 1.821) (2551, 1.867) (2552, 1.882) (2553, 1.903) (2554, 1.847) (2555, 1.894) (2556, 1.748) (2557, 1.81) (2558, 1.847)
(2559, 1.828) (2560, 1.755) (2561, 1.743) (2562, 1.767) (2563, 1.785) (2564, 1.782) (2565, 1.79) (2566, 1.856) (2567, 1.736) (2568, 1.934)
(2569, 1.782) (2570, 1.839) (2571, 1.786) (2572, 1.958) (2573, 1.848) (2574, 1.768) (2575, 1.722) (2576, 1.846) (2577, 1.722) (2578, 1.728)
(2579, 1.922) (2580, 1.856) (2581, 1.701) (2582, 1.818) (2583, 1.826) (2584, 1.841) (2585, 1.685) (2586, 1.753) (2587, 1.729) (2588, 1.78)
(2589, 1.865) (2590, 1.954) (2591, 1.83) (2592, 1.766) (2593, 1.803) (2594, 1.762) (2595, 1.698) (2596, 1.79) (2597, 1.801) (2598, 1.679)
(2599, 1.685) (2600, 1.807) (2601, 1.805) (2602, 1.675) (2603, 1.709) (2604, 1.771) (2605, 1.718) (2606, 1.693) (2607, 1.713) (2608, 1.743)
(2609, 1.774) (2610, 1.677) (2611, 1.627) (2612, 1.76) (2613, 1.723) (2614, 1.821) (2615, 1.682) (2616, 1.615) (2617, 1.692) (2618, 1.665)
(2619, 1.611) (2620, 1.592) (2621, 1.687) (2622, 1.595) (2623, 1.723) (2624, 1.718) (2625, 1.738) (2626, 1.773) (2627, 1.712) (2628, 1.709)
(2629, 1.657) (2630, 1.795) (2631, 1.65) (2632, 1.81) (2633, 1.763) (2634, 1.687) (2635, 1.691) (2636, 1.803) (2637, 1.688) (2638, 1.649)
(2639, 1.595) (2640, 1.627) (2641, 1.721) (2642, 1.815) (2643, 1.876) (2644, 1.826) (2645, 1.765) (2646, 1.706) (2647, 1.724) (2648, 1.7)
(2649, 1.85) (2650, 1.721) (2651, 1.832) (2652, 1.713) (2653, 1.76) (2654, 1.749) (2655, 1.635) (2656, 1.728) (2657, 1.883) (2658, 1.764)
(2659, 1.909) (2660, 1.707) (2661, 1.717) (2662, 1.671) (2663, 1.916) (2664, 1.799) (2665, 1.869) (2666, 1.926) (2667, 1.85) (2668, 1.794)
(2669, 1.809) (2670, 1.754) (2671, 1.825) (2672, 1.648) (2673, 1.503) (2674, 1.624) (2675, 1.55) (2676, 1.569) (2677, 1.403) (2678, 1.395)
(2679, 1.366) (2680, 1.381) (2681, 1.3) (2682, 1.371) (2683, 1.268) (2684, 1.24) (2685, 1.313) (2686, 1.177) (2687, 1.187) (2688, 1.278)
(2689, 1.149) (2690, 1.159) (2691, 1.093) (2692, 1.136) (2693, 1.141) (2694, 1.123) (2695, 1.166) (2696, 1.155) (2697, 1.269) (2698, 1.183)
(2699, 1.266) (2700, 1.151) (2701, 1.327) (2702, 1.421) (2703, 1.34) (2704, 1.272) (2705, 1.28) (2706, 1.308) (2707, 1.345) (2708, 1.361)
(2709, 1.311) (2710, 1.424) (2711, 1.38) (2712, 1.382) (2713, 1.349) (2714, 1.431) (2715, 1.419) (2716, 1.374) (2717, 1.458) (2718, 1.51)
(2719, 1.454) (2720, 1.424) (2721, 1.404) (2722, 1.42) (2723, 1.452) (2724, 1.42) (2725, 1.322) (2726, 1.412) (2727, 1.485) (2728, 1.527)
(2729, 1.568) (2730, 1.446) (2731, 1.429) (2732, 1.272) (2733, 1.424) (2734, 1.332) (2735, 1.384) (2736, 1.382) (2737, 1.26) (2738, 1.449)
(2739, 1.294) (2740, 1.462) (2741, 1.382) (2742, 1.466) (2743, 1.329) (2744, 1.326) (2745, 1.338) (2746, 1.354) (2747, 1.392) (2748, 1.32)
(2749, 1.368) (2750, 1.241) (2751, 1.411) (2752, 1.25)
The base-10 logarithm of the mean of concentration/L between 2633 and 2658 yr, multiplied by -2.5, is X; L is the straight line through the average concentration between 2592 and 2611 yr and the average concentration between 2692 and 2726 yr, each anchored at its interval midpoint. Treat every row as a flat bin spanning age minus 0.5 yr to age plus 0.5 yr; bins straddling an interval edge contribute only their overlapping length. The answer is -0.11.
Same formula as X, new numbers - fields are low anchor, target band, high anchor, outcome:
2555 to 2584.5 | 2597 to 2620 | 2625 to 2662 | 0.04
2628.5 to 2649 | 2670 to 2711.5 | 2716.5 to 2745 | 0.17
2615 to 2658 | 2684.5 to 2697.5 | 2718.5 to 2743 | 0.29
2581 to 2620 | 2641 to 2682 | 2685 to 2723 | -0.15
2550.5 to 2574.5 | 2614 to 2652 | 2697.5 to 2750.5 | -0.06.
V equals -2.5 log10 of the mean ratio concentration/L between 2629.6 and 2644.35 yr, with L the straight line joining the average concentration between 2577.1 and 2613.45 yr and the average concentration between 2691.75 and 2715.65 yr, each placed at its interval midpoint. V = -0.10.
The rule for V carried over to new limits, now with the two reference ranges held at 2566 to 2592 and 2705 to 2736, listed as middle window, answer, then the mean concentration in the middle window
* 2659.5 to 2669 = -0.15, 1.81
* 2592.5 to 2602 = 0.00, 1.75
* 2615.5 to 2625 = 0.02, 1.66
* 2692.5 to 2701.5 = 0.22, 1.2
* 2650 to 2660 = -0.11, 1.77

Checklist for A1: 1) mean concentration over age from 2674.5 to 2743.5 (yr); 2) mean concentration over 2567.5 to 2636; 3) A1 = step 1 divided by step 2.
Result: 0.77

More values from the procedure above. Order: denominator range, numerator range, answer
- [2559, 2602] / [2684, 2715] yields 0.71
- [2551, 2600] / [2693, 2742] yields 0.76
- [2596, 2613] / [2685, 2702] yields 0.69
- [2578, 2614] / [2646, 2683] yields 0.95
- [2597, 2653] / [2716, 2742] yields 0.82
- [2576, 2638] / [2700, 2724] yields 0.79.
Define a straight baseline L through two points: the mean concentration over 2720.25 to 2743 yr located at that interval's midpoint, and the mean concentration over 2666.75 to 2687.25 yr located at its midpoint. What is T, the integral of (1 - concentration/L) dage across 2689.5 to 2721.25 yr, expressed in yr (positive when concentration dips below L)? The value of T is 3.1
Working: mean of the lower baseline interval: 1.49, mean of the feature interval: 1.31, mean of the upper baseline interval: 1.41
